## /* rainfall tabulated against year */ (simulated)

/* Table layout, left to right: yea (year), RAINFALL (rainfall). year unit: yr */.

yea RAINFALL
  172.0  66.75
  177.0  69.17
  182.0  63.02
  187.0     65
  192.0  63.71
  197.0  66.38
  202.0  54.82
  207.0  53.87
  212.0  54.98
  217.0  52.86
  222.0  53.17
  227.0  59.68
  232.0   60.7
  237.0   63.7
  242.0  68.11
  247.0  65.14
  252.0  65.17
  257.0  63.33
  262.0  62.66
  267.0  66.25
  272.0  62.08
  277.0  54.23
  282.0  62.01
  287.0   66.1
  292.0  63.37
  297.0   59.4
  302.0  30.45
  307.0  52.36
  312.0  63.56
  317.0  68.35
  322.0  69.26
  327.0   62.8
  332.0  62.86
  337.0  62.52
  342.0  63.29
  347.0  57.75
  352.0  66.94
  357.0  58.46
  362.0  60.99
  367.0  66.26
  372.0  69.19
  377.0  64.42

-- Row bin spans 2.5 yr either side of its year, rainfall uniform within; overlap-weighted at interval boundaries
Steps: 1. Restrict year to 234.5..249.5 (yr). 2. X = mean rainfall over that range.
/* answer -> 65.7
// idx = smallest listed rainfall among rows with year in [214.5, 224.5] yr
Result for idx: 52.86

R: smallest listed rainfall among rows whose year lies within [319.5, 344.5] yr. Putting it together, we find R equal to 62.52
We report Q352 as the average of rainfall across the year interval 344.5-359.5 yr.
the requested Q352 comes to 61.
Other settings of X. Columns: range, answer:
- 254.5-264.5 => 63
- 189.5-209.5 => 59.7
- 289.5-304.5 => 51.1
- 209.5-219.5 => 53.9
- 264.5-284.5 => 61.1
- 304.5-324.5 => 63.4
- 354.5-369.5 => 61.9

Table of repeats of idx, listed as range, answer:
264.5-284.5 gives 54.23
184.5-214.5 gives 53.87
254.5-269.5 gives 62.66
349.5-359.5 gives 58.46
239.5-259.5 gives 63.33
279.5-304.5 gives 30.45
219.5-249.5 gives 53.17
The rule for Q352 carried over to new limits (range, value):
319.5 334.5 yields 65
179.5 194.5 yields 63.9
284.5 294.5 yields 64.7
